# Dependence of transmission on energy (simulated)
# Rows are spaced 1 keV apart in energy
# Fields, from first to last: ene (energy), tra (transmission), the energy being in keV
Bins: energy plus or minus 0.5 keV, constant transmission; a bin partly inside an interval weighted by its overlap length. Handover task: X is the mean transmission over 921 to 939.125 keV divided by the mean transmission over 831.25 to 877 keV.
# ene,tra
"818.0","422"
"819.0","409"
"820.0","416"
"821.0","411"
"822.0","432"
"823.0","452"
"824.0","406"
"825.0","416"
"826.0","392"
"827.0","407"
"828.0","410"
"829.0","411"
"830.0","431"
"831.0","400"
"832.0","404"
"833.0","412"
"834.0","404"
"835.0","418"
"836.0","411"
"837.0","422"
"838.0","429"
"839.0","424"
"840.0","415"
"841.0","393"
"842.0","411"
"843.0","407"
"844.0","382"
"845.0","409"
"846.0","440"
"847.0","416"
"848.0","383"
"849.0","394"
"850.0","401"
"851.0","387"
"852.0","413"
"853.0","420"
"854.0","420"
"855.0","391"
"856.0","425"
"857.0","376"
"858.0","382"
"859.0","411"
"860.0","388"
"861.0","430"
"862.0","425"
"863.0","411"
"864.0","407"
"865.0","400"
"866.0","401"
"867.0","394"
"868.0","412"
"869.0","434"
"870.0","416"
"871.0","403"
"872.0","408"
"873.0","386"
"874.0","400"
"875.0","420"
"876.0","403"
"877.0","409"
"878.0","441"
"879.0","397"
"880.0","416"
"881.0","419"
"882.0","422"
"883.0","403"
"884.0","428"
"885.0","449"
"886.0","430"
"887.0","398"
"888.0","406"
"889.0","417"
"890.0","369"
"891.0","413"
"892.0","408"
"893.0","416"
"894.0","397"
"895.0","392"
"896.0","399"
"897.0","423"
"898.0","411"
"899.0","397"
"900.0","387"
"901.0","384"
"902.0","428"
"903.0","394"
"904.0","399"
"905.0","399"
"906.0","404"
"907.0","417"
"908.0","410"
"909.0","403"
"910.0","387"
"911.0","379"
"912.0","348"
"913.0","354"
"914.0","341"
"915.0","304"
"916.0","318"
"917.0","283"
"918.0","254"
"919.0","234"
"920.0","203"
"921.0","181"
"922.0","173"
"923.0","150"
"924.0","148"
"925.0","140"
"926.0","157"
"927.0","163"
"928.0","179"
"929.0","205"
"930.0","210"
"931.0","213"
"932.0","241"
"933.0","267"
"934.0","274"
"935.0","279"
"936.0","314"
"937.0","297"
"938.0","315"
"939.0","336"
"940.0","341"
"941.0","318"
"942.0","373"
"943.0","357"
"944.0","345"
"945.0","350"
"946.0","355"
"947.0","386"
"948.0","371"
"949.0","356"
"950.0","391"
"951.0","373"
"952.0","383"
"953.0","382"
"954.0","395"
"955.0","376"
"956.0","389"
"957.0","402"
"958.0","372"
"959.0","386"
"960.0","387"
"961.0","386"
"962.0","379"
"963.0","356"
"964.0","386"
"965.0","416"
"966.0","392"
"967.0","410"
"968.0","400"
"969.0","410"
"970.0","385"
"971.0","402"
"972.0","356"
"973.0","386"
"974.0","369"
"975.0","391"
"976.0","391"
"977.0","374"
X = 0.5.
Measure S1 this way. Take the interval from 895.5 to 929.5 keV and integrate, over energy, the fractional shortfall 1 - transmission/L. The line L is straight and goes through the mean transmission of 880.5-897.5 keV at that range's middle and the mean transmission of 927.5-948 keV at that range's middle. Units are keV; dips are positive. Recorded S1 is 4.9 keV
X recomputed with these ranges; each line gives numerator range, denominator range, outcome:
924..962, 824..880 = 0.78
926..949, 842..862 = 0.72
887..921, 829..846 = 0.90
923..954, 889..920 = 0.79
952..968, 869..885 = 0.94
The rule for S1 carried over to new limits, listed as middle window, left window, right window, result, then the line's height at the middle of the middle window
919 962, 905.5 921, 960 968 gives 7.7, 363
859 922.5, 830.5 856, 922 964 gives -3.6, 362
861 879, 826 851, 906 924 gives -2.3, 364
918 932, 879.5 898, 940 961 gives 7.3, 388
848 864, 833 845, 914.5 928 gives -1.6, 369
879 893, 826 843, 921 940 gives -4.5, 313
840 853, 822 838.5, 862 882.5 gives 0.3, 413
